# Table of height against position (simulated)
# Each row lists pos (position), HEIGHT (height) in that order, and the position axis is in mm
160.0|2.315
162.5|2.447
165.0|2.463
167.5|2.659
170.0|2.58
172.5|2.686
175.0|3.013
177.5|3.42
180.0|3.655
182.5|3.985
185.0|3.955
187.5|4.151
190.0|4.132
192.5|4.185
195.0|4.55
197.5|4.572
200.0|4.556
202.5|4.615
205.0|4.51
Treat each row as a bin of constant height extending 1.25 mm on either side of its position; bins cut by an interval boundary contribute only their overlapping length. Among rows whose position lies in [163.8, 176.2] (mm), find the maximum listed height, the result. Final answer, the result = 3.013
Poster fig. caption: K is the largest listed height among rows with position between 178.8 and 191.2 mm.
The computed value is 4.151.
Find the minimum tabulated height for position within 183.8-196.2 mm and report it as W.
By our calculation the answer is 3.955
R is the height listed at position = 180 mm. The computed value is 3.655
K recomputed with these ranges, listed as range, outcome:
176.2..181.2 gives 3.655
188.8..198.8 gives 4.572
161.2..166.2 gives 2.463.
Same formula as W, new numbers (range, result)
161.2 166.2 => 2.447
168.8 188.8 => 2.58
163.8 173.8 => 2.463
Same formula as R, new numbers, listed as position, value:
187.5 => 4.151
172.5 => 2.686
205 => 4.51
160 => 2.315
